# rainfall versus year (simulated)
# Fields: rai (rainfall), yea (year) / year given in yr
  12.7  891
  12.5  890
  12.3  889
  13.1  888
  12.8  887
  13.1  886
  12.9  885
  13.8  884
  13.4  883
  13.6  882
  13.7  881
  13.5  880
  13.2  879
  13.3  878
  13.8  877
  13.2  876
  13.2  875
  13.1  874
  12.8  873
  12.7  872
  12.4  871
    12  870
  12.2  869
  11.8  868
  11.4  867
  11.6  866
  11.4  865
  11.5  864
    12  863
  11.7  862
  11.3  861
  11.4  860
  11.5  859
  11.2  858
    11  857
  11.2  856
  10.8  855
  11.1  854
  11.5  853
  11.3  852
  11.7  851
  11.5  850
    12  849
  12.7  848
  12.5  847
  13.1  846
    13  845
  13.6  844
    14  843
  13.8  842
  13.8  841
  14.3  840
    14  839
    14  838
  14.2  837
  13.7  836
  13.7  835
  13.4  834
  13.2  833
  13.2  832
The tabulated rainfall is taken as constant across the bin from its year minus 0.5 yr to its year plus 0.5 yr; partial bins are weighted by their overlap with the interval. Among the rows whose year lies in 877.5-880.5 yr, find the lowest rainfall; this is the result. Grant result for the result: 13.2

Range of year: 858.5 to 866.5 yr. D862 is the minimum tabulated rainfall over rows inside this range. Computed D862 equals 11.3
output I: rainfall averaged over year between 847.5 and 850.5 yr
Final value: 12.1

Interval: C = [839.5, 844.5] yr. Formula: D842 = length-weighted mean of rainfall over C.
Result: 13.9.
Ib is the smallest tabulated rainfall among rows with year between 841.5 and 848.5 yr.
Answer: 12.5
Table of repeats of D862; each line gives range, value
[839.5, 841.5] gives 13.8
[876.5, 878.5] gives 13.3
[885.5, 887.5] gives 12.8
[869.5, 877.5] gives 12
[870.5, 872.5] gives 12.4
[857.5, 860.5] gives 11.2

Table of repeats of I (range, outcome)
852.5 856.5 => 11.1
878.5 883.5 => 13.5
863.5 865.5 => 11.4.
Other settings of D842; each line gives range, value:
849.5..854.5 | 11.4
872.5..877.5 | 13.2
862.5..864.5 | 11.8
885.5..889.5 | 12.8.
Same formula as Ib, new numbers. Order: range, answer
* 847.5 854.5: 11.1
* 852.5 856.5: 10.8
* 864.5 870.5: 11.4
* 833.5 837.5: 13.4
